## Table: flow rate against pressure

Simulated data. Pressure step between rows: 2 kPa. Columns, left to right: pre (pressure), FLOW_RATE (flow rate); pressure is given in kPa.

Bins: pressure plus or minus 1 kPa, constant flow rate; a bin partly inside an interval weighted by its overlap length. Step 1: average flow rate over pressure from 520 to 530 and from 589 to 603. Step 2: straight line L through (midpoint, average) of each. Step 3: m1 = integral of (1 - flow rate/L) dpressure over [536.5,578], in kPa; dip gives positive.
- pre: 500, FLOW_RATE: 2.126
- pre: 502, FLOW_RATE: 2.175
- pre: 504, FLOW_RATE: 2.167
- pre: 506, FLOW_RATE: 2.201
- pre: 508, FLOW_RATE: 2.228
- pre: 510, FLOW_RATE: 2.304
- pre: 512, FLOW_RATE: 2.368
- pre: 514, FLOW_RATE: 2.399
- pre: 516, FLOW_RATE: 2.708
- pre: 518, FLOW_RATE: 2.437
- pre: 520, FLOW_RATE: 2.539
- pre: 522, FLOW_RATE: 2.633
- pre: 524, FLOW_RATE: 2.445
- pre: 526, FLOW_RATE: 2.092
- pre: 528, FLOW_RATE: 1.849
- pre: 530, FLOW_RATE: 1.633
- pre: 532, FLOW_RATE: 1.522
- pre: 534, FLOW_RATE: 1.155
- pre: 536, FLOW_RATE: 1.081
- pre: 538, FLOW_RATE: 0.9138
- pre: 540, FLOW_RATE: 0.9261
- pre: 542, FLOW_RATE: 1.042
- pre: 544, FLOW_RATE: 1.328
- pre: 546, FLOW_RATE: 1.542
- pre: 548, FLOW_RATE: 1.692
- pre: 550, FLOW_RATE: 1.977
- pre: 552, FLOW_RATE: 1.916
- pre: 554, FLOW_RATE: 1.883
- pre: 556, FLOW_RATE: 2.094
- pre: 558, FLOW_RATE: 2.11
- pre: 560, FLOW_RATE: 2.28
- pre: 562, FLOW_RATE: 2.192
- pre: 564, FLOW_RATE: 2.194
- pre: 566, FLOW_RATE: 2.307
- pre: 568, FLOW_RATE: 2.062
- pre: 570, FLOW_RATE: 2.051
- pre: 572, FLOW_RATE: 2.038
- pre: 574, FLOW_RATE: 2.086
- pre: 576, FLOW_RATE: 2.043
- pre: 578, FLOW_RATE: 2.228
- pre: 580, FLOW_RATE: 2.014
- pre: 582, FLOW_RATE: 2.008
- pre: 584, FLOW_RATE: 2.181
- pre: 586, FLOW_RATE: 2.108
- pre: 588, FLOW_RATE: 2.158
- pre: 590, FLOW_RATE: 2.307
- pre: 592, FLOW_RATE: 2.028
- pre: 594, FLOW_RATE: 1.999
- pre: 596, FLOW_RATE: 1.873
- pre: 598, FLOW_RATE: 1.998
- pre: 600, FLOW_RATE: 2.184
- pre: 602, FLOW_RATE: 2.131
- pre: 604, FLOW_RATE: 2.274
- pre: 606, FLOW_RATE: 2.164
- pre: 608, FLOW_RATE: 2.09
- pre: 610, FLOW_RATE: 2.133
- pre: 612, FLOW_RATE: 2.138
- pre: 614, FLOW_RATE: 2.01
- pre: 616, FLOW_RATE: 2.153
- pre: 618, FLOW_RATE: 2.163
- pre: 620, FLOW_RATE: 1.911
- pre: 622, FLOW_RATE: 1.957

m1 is 6.08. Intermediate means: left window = 2.22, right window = 2.07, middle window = 1.83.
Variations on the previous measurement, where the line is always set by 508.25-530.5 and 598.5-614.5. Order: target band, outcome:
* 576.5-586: 0.4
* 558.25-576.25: 0.7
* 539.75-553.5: 4.4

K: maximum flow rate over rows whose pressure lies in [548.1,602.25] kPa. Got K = 2.307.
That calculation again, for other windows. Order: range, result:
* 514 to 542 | 2.708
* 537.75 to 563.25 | 2.28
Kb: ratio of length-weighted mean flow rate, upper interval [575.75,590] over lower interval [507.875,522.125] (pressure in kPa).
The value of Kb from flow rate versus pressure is 0.9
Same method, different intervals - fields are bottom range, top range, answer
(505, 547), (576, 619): 1.13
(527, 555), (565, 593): 1.45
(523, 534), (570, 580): 1.13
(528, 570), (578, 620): 1.23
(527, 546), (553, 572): 1.65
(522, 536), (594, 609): 1.17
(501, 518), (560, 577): 0.92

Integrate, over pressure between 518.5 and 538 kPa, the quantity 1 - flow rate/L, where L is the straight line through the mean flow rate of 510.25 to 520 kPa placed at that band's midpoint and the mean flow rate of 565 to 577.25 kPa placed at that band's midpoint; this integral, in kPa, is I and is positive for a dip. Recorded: 4.5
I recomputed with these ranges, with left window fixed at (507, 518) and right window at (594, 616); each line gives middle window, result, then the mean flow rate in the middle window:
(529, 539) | 4.6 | 1.26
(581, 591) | 0.0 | 2.15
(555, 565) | 0.3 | 2.17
